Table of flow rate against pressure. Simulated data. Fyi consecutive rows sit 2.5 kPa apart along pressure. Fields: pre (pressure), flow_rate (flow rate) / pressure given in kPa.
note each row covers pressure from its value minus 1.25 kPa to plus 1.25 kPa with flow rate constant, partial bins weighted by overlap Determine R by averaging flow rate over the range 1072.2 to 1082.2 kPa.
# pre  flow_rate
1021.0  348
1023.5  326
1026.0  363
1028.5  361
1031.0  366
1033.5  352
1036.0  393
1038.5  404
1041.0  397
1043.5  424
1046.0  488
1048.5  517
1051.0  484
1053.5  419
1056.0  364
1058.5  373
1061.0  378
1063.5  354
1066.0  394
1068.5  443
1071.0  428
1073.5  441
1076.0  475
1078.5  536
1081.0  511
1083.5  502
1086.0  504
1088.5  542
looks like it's 490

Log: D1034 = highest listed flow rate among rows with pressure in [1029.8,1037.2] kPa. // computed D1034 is 393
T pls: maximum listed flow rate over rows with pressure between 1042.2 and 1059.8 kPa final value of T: 517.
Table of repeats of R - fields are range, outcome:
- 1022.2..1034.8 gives 354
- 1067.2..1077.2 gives 446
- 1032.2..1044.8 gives 394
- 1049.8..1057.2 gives 422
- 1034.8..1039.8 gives 399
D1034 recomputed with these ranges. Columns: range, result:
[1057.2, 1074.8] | 443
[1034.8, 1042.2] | 404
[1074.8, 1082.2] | 536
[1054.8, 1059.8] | 373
